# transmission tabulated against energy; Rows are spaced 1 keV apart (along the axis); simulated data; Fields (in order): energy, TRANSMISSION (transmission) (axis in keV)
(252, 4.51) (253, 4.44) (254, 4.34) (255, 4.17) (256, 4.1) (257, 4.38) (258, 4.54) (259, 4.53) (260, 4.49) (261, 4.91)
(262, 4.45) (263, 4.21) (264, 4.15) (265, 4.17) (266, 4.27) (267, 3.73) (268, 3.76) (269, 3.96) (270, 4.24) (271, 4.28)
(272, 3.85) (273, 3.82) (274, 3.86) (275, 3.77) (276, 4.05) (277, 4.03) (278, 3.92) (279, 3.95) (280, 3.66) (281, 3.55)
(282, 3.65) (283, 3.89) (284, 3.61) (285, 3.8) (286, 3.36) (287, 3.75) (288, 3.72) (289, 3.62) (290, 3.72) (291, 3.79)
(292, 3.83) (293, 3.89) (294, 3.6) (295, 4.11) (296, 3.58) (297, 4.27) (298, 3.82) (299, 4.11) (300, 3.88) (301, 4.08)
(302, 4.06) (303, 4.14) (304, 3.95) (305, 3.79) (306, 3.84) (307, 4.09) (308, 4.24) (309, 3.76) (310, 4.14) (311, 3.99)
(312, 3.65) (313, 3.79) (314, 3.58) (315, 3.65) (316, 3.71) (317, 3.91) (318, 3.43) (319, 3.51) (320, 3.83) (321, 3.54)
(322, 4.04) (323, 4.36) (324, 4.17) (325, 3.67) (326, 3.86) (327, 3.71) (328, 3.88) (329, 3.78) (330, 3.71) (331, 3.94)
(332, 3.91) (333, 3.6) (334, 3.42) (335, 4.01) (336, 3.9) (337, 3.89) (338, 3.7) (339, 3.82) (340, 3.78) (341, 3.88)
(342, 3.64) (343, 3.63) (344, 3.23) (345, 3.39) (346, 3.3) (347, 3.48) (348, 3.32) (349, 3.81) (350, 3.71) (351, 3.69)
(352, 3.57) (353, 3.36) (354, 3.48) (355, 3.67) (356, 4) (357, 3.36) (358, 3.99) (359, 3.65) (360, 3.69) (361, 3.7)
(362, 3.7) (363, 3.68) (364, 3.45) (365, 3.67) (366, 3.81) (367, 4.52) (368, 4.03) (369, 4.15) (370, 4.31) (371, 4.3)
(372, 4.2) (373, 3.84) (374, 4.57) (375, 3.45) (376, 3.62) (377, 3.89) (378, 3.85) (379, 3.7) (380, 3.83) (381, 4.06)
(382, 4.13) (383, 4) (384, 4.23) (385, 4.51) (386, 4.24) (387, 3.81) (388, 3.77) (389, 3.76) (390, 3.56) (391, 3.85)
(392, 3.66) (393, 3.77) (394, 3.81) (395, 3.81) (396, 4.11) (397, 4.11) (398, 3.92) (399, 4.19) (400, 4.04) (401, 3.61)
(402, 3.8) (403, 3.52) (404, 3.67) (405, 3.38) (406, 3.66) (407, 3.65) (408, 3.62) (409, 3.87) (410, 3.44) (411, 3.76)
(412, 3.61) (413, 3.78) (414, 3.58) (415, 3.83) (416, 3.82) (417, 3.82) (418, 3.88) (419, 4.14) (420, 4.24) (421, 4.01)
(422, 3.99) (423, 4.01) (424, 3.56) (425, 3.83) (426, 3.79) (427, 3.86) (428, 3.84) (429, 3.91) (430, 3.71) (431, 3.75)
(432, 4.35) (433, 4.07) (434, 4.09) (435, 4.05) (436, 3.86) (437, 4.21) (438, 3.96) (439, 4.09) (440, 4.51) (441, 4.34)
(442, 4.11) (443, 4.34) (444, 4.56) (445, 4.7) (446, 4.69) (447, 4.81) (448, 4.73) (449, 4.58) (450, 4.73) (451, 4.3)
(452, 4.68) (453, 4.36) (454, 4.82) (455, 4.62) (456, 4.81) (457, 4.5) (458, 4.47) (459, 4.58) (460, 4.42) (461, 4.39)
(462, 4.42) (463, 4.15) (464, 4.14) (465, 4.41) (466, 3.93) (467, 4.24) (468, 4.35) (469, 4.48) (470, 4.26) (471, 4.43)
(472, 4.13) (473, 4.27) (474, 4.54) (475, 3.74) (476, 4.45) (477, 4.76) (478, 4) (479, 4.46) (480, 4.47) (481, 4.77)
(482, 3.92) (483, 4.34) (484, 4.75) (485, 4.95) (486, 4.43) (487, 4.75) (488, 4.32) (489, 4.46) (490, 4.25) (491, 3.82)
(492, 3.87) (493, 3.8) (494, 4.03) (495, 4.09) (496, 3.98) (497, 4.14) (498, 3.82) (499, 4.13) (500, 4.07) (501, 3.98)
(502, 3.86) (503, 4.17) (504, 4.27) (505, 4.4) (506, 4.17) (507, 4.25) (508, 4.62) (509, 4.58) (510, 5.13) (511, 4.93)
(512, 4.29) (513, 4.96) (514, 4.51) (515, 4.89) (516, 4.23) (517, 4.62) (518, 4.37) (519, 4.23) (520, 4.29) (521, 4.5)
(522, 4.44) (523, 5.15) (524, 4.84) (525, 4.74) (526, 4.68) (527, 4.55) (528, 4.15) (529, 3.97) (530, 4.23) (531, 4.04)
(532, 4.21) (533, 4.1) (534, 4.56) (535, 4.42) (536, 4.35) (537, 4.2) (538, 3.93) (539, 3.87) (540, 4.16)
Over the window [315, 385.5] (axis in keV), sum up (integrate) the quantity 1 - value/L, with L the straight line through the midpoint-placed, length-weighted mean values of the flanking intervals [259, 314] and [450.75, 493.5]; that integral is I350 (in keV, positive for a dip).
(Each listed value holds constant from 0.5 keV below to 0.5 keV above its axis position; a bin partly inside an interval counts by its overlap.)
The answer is 5.0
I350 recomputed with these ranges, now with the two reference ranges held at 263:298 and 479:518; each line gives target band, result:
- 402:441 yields 2.89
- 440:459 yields -1.46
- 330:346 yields 1.15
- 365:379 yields 0.17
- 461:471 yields -0.01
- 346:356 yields 1.11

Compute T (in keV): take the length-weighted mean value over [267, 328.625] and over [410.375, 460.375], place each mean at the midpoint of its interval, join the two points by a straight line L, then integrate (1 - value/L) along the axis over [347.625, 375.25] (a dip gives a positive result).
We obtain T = 1.3 keV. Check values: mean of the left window 3.85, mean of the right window 4.18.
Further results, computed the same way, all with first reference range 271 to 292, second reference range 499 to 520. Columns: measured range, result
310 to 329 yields 0.42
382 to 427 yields 3.04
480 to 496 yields 0.21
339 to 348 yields 0.93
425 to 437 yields 0.73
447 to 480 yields -1.00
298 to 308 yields -0.40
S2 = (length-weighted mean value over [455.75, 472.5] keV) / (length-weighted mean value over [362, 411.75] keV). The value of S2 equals 1.1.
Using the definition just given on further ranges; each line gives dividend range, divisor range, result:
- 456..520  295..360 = 1.15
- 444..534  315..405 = 1.15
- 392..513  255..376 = 1.08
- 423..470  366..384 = 1.06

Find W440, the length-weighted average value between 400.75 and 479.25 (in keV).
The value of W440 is 4.14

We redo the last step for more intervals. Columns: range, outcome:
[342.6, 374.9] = 3.75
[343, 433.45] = 3.82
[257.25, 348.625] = 3.87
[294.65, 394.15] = 3.83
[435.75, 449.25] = 4.4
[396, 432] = 3.82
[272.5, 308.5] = 3.86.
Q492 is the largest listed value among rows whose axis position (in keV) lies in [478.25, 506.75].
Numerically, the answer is 4.95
